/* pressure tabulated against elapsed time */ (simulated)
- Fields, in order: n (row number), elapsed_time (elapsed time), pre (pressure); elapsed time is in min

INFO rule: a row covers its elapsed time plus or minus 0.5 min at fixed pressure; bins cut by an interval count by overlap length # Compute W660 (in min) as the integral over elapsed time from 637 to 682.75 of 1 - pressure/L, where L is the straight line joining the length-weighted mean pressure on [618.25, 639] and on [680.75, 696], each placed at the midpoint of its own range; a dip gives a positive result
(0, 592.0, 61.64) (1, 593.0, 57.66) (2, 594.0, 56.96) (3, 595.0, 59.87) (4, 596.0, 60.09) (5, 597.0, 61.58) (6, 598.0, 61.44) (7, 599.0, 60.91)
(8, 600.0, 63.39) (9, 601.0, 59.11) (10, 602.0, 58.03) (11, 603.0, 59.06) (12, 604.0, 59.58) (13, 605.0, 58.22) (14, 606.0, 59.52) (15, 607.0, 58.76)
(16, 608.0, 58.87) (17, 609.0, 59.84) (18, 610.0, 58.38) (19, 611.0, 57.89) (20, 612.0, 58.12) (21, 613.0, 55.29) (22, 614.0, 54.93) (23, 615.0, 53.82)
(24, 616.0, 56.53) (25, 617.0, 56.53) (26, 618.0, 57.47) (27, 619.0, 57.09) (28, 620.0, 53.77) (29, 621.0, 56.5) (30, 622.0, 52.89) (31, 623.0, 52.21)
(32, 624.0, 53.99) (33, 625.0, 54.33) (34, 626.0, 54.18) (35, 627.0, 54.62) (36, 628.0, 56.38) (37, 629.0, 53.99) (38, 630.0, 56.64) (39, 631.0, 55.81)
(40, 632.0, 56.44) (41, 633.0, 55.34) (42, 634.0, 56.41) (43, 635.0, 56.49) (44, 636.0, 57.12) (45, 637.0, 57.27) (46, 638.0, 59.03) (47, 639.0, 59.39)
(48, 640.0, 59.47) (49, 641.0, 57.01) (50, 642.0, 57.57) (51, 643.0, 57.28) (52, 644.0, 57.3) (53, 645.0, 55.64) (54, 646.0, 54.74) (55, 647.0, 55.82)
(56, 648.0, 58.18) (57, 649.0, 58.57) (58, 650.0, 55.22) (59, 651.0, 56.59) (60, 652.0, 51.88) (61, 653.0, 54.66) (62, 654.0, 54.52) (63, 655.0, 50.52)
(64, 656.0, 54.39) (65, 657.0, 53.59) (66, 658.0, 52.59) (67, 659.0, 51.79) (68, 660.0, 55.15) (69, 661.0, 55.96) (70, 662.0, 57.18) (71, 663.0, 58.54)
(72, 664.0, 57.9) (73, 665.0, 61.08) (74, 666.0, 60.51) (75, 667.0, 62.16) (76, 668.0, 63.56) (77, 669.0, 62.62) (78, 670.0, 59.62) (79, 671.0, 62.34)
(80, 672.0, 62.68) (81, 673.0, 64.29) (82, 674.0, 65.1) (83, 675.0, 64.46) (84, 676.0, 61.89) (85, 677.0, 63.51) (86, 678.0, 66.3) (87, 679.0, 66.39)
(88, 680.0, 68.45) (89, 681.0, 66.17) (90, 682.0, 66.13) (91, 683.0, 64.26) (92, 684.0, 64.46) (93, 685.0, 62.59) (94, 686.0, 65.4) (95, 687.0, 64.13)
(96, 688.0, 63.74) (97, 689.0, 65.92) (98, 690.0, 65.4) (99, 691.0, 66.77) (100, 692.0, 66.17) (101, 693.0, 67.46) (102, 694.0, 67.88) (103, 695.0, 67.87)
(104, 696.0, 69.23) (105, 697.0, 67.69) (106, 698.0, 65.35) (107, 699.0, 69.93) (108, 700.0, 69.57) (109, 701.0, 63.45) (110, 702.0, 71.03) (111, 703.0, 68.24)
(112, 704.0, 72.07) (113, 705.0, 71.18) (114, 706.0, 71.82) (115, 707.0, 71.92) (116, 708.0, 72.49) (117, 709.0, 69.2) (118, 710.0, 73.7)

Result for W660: 1.4 min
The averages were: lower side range 55.6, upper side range 65.7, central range 59.1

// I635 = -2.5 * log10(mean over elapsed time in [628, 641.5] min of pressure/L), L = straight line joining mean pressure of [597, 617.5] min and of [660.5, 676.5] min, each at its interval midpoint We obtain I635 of 0.052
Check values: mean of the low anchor 58.5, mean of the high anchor 61.2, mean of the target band 56.9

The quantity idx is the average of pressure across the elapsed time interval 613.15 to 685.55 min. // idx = 58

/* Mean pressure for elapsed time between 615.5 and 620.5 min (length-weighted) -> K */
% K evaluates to 56.3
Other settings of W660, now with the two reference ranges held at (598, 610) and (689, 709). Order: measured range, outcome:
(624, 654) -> 3.18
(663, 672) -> 0.62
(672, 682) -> 0.22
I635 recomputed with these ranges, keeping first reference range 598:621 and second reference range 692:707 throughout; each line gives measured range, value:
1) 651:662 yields 0.18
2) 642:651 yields 0.11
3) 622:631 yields 0.10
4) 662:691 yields 0.04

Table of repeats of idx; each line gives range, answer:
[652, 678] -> 58.8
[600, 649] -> 56.8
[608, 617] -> 56.9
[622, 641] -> 56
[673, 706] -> 66.6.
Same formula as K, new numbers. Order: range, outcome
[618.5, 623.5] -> 54.5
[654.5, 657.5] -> 52.8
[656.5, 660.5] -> 53.3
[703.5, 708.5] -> 71.9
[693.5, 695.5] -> 67.9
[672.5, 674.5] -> 64.7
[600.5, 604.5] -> 58.9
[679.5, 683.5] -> 66.3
